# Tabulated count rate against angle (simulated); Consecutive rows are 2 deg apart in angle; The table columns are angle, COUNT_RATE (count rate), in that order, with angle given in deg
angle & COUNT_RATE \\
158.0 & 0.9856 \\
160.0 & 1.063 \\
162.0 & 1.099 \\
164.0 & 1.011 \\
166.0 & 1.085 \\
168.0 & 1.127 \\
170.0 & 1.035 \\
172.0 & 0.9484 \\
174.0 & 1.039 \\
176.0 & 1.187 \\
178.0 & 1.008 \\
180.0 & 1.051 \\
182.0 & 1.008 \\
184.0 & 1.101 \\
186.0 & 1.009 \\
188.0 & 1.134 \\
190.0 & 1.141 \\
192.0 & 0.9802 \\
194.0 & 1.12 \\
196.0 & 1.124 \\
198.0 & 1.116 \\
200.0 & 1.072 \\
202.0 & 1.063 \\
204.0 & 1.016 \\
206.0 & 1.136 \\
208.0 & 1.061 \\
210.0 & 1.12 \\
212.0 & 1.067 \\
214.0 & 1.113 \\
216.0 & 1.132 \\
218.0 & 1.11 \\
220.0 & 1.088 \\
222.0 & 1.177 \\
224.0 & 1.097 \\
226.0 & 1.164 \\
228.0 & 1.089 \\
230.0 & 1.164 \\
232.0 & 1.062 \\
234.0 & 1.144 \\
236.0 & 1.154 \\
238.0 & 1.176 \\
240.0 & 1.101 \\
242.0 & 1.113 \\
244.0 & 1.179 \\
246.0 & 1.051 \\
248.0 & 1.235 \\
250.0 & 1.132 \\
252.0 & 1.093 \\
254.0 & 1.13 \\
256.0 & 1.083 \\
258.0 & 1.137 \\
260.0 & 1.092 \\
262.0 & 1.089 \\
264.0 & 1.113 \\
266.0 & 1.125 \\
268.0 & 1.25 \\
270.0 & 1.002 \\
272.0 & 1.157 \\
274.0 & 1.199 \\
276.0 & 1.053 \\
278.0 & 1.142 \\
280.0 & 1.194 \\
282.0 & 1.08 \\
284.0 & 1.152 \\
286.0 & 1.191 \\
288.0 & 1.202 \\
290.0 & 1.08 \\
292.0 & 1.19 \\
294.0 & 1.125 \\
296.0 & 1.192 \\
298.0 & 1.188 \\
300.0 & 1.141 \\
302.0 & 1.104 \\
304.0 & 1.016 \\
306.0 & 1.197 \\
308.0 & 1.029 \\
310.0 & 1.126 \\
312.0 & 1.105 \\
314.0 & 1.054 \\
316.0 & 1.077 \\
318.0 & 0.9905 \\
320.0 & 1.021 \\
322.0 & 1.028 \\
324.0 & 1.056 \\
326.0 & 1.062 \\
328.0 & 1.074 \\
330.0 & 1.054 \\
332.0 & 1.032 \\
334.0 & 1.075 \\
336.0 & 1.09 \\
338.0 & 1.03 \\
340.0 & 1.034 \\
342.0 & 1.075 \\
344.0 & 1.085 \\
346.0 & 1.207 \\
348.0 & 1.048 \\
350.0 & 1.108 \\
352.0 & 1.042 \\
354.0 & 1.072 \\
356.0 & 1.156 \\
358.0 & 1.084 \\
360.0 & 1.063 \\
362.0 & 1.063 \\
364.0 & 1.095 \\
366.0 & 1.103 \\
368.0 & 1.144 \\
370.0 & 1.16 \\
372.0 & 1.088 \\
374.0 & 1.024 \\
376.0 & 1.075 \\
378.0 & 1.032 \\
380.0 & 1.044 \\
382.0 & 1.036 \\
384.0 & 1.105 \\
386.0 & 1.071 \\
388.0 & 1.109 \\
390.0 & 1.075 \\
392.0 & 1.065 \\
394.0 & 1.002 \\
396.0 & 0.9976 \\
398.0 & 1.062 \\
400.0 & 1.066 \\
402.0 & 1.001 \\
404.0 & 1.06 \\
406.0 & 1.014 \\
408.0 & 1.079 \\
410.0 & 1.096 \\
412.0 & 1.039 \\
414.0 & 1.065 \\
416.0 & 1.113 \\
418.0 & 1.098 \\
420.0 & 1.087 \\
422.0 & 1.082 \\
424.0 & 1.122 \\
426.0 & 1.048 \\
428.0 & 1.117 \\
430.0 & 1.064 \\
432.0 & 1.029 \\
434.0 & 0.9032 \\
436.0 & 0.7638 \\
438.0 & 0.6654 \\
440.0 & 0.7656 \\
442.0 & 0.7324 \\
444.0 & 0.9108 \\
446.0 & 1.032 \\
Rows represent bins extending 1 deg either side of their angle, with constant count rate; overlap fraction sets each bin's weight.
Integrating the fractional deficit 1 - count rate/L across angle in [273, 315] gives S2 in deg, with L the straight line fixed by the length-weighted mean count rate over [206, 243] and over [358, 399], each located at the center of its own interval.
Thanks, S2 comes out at -1.3 deg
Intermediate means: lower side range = 1.12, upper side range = 1.07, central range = 1.13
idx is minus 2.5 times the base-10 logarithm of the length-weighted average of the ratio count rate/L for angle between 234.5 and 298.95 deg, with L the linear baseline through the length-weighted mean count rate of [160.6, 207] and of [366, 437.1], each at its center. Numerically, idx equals -0.07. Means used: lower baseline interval 1.07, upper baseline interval 1.06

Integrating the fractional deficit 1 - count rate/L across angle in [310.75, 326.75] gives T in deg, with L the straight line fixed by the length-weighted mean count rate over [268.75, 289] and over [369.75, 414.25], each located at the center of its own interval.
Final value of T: 0.9 deg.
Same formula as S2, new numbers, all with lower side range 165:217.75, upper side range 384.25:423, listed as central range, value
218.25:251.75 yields -1.8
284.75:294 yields -0.8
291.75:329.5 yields -0.8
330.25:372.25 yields -0.8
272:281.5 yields -0.6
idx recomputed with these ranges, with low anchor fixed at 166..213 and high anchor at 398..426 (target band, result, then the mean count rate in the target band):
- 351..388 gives -0.011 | 1.08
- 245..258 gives -0.050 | 1.12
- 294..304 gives -0.067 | 1.14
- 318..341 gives 0.023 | 1.05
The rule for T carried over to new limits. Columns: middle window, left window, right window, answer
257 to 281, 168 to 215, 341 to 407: -1.3 deg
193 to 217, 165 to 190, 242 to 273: -0.2 deg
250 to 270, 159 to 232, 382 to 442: -1.0 deg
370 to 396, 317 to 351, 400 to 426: 0.1 deg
